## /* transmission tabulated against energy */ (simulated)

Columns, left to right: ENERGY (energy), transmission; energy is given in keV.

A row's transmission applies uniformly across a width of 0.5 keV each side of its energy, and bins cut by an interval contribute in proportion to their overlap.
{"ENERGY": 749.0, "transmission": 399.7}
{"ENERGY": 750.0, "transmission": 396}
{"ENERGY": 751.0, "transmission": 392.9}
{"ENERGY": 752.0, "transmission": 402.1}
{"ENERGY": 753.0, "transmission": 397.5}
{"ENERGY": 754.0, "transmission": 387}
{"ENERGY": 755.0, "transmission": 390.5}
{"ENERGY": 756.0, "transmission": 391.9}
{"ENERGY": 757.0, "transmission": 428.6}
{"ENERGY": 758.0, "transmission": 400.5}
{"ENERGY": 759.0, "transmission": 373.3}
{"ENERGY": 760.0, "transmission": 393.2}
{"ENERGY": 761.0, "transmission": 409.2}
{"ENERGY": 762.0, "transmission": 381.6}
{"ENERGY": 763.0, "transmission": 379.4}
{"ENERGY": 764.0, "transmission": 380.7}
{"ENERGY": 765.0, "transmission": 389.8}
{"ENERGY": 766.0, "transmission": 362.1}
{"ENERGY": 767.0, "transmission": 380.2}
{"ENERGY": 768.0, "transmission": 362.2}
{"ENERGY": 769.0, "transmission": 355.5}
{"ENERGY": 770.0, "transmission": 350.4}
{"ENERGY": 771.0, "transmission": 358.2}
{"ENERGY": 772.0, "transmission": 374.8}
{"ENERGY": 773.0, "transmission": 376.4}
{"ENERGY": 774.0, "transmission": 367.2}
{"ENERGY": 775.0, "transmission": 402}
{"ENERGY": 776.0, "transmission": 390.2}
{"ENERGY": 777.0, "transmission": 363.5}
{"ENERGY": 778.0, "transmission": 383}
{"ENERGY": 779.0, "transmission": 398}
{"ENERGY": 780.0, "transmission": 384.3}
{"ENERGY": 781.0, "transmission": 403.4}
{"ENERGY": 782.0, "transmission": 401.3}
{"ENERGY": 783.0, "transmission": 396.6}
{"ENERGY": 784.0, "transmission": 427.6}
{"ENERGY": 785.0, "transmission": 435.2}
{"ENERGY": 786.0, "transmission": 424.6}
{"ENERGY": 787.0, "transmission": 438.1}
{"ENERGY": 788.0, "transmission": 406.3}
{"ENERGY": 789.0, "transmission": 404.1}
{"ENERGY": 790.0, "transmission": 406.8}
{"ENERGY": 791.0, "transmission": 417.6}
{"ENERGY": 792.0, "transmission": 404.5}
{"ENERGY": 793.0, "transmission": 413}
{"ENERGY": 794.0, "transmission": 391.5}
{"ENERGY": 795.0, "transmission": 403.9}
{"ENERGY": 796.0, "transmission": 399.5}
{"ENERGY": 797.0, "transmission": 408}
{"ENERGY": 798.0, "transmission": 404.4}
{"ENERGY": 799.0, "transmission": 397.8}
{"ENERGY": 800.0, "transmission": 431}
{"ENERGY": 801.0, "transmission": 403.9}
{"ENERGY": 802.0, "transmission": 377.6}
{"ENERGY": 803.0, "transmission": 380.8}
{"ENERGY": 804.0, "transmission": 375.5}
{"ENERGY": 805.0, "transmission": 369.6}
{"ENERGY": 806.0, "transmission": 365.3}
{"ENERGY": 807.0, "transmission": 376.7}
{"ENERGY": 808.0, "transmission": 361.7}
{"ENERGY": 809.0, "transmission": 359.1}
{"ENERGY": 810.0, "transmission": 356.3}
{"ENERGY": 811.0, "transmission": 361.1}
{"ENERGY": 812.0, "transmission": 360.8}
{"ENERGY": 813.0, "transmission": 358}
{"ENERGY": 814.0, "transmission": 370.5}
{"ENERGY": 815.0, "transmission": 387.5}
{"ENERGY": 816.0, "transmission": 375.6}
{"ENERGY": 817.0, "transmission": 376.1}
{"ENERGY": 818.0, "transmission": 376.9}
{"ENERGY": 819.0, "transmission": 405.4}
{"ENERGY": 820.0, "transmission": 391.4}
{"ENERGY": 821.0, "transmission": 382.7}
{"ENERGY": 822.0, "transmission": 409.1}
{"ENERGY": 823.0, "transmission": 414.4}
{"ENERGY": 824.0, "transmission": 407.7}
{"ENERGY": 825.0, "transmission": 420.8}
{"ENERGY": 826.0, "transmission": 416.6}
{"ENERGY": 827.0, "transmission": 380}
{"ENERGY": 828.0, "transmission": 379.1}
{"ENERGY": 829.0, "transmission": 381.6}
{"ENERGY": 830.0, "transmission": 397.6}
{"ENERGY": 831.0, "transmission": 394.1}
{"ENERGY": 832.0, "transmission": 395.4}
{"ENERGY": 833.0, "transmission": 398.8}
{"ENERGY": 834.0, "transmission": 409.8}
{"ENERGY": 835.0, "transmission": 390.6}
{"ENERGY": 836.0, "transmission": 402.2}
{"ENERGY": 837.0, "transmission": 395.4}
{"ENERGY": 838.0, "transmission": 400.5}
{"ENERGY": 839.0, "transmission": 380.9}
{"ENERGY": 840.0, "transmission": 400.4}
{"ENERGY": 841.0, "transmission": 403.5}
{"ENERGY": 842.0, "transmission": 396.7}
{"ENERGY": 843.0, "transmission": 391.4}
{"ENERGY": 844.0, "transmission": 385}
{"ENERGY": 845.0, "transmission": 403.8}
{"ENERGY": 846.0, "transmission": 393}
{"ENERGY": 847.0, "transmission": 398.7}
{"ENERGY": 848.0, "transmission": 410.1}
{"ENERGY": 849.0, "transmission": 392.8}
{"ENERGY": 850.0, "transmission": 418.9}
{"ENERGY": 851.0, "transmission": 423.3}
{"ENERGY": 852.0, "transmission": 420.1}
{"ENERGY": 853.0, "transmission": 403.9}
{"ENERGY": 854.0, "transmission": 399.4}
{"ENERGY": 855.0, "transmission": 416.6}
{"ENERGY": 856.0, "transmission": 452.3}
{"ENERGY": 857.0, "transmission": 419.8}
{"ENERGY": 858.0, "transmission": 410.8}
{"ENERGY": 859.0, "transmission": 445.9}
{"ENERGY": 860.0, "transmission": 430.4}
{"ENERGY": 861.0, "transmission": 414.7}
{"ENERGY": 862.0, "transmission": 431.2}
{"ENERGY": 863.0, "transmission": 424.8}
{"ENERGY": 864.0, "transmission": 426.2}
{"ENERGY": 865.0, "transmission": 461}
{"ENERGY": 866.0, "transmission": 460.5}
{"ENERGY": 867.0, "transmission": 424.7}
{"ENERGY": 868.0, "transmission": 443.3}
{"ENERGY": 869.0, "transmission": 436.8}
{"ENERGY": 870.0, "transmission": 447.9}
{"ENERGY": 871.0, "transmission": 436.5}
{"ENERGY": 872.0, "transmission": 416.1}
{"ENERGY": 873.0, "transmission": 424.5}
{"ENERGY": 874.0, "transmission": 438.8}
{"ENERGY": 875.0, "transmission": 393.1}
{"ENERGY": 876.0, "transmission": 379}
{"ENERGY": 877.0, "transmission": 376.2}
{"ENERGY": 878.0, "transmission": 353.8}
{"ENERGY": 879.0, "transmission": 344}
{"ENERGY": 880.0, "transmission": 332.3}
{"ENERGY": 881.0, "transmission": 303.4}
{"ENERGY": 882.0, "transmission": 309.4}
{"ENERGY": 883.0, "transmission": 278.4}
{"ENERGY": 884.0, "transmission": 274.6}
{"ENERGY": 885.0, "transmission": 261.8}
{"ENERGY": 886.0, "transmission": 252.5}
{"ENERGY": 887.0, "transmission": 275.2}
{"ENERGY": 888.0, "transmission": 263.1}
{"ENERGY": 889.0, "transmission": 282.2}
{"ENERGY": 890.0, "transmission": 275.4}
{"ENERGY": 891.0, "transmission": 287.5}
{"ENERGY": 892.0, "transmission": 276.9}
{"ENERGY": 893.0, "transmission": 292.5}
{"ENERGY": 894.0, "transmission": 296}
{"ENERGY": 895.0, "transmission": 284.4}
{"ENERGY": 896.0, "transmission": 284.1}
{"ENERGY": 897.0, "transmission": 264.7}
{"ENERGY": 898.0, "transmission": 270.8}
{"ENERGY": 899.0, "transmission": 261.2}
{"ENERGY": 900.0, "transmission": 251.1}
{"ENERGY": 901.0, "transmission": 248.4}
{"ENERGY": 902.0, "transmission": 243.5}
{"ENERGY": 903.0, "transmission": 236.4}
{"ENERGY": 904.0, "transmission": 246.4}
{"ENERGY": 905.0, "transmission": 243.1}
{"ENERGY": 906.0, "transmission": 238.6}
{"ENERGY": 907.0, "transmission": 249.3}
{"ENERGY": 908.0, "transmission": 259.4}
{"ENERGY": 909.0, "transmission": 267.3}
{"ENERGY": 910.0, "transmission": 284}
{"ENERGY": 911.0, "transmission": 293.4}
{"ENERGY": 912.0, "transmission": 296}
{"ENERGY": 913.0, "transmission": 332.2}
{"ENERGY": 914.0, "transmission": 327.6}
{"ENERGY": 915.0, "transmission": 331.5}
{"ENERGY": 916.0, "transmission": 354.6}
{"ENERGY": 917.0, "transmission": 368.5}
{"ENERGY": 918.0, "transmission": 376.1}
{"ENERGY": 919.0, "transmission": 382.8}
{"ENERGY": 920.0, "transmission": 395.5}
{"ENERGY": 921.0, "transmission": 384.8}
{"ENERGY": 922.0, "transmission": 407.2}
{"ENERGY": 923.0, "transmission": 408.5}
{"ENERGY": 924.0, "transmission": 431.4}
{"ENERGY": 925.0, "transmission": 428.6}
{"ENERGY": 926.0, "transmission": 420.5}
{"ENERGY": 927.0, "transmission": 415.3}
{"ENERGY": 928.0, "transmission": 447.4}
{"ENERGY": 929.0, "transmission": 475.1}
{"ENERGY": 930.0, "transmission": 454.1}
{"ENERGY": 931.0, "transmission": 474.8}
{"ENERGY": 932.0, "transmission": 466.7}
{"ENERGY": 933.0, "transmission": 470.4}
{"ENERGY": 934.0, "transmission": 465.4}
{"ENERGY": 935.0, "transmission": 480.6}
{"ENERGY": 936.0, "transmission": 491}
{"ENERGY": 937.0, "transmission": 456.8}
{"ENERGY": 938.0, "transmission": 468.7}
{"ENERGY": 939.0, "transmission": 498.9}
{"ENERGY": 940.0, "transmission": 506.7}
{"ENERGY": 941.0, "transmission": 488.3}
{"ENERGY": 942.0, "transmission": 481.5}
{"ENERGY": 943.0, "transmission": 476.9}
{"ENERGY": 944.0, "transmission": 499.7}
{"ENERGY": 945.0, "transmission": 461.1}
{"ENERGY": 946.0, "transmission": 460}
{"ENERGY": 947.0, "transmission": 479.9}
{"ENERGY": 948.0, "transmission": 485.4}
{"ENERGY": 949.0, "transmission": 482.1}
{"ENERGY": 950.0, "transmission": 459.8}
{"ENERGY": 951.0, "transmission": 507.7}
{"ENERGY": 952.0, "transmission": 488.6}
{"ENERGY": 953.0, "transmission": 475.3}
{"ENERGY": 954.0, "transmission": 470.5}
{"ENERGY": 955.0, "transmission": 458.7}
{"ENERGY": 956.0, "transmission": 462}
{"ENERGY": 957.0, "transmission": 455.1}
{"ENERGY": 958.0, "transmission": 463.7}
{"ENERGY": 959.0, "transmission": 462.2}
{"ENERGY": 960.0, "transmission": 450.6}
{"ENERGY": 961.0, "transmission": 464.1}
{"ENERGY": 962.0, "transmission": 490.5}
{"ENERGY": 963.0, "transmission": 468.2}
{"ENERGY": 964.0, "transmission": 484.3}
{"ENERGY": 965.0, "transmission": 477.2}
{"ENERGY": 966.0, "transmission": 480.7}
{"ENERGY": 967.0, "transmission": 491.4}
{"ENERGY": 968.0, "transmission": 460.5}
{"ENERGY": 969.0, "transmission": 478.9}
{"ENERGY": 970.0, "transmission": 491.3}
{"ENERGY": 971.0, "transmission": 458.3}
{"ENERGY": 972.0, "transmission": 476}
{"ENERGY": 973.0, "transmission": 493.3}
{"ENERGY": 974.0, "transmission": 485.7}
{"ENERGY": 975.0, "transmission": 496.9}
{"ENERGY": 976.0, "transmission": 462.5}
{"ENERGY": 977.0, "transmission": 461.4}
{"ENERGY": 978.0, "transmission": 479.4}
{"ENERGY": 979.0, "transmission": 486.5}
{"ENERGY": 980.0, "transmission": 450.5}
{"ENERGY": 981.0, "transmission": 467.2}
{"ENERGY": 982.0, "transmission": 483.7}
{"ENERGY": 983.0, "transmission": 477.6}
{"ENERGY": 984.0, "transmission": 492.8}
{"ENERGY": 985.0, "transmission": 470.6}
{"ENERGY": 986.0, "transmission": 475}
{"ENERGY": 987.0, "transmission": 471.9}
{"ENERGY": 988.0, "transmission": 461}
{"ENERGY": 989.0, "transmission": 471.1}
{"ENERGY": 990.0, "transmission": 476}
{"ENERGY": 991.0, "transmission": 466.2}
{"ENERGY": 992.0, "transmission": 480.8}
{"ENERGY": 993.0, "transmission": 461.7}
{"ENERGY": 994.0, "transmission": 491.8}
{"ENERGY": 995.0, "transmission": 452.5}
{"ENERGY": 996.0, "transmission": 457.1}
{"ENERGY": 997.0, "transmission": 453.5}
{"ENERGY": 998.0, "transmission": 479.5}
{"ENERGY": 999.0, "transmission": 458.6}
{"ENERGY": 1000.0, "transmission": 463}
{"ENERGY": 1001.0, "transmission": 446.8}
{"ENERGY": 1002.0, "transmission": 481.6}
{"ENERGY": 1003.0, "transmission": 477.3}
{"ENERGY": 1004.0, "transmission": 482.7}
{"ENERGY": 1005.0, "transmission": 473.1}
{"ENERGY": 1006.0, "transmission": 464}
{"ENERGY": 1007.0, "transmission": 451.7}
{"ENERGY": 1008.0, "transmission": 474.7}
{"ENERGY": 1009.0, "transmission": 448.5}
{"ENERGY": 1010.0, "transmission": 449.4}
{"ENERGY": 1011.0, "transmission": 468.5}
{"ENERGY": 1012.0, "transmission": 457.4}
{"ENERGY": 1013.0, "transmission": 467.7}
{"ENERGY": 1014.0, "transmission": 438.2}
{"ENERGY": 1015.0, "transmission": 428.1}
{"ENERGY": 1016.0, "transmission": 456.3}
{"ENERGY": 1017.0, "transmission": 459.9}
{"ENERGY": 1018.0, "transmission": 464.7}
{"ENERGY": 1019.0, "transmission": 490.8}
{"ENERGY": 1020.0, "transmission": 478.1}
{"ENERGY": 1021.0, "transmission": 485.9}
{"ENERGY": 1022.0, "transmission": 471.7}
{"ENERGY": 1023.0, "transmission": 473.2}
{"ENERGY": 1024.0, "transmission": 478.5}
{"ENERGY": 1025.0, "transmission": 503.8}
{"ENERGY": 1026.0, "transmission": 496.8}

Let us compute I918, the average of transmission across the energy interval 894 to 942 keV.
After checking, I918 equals 365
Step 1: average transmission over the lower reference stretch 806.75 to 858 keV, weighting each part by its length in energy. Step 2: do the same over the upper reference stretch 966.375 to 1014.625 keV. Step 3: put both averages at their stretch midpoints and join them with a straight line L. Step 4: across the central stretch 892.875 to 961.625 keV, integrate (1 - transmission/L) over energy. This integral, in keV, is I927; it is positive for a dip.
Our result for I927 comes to 7.3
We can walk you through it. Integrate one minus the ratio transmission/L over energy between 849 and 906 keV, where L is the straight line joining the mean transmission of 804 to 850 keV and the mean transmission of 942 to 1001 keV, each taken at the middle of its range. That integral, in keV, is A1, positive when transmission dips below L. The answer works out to 9.0 keV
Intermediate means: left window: 389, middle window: 351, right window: 473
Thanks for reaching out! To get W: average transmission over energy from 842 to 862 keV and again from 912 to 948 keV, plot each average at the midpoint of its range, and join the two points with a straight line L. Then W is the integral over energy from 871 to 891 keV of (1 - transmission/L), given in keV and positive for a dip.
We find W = 4.3 keV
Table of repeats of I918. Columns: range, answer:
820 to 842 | 398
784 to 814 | 393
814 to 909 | 364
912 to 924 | 369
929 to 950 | 477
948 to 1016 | 470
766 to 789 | 390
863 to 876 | 432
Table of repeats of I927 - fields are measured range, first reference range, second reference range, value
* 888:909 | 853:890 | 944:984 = 7.4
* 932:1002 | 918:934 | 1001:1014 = -4.2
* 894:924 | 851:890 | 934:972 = 8.6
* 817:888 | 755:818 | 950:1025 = 3.7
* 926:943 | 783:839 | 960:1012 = -0.8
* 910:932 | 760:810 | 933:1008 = 3.0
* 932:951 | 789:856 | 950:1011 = -1.1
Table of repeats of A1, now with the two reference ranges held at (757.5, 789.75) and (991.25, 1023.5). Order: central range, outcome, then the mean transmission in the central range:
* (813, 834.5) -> 0.67 keV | 393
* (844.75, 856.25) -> 0.11 keV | 410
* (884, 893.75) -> 3.47 keV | 275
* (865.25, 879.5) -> 0.27 keV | 413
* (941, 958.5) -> -1.12 keV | 475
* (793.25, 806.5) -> 0.15 keV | 393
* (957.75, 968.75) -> -0.53 keV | 472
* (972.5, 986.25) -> -0.64 keV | 477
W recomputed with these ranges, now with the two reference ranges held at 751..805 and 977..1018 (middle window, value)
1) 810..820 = 0.8 keV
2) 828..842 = 0.6 keV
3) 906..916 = 3.3 keV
